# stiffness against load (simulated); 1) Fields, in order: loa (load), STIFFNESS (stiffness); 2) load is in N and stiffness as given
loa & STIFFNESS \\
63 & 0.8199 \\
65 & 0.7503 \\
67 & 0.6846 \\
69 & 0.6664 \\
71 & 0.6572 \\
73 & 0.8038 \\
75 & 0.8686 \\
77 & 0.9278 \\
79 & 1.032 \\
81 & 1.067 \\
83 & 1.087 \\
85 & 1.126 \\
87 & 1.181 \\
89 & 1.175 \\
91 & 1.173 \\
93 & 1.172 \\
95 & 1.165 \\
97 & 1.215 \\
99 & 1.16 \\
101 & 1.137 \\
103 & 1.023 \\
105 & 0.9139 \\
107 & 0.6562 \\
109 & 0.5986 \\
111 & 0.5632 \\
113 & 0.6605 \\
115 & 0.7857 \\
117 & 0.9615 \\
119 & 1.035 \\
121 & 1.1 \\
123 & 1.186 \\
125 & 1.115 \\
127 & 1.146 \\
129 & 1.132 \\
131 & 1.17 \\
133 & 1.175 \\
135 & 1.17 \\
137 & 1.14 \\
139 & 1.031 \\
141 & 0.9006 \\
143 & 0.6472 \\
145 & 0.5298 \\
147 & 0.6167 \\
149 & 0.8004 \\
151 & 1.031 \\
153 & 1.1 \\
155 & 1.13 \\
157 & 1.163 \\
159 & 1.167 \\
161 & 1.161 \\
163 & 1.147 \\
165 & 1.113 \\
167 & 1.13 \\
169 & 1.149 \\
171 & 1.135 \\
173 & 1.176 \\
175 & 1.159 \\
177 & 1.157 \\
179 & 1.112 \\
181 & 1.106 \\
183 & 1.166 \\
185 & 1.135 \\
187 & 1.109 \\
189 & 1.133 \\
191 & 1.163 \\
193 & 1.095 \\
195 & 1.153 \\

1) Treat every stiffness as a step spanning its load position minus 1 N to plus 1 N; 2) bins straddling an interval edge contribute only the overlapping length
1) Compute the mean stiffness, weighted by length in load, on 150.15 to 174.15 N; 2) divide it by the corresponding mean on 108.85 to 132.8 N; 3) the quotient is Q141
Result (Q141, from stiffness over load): 1.2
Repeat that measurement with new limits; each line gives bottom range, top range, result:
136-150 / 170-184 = 1.41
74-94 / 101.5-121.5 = 0.77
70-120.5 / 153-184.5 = 1.18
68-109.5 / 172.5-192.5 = 1.14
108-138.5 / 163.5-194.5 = 1.14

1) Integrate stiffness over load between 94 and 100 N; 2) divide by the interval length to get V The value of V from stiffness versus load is 1.18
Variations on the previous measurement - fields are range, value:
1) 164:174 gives 1.14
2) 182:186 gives 1.15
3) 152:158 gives 1.13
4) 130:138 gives 1.16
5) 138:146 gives 0.777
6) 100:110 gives 0.866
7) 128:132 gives 1.15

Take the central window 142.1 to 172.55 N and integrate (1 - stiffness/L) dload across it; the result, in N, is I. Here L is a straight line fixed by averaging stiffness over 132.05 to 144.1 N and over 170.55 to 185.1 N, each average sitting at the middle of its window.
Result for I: 2.0 N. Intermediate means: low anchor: 1.01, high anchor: 1.14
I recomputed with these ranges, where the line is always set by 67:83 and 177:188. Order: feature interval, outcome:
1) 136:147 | 2.1 N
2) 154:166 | -0.8 N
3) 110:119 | 1.8 N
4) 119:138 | -2.8 N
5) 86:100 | -4.2 N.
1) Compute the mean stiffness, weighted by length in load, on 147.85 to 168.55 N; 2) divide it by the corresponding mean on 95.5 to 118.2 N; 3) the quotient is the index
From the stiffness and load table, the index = 1.23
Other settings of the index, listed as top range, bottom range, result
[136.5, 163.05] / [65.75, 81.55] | 1.16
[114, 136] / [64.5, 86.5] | 1.22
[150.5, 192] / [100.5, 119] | 1.40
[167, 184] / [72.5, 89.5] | 1.11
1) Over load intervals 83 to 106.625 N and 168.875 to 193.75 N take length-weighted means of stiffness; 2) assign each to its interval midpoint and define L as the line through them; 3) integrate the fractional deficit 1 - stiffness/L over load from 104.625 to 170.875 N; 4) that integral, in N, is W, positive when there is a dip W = 8.5 N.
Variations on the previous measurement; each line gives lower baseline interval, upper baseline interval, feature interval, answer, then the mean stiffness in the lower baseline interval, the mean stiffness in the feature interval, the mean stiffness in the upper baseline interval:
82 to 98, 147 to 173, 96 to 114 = 4.2 N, 1.16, 0.881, 1.09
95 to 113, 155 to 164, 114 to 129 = -1.0 N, 0.909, 1.05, 1.16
